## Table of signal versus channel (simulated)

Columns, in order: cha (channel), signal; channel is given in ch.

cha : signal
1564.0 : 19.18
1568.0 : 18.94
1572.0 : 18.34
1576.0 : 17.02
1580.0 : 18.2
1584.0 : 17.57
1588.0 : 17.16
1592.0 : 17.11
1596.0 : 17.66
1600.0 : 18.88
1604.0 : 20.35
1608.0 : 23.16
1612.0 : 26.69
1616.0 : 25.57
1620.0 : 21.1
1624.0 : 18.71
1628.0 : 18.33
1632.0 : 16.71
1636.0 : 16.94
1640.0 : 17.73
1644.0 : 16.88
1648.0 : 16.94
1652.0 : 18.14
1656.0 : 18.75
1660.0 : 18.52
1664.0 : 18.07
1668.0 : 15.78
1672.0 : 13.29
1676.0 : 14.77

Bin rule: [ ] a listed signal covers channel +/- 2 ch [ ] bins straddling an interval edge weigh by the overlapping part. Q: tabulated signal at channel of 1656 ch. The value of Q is 18.75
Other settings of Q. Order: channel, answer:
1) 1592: 17.11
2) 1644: 16.88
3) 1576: 17.02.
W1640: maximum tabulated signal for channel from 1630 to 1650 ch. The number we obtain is 17.73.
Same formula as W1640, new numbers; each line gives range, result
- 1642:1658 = 18.75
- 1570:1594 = 18.34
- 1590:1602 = 18.88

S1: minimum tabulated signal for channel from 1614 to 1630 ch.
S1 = 18.33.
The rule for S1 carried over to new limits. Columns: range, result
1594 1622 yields 17.66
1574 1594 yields 17.02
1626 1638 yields 16.71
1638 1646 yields 16.88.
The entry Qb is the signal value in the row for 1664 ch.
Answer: 18.07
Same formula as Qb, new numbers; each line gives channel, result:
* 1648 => 16.94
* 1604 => 20.35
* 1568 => 18.94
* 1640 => 17.73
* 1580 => 18.2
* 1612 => 26.69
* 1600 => 18.88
